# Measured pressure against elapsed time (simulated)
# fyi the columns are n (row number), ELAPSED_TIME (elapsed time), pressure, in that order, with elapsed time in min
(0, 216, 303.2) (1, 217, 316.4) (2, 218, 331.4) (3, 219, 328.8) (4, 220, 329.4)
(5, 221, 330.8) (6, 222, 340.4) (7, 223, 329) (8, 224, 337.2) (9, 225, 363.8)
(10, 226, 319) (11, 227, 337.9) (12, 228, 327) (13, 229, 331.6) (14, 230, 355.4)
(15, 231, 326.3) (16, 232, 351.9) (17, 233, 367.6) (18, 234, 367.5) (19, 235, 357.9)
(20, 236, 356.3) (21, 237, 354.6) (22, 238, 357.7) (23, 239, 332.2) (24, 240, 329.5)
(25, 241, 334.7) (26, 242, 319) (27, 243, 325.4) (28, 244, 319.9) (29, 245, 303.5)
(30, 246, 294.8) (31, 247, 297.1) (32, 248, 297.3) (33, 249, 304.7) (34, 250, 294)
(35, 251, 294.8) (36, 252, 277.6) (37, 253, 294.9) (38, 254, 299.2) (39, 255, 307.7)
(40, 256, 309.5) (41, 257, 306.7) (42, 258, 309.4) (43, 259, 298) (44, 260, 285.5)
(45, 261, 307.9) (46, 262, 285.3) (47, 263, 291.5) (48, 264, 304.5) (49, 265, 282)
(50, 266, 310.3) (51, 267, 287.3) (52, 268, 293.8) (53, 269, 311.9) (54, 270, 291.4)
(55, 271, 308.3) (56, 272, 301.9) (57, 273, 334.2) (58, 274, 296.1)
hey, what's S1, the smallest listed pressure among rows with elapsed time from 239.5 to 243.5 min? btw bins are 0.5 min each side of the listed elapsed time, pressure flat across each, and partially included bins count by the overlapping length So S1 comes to 319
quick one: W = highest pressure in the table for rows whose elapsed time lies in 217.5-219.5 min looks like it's 331.4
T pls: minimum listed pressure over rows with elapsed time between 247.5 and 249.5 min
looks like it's 297.3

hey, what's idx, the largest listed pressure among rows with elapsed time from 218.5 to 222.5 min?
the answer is 340.4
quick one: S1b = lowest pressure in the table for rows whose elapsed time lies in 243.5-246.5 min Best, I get 294.8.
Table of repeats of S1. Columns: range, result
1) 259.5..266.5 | 282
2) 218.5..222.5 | 328.8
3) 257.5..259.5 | 298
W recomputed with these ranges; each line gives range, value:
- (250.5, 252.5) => 294.8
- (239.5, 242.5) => 334.7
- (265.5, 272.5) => 311.9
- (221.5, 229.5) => 363.8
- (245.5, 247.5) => 297.1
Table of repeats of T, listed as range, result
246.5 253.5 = 277.6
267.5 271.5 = 291.4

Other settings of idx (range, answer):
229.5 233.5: 367.6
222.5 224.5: 337.2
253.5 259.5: 309.5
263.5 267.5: 310.3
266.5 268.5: 293.8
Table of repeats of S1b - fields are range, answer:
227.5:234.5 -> 326.3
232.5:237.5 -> 354.6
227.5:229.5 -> 327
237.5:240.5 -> 329.5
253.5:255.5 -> 299.2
